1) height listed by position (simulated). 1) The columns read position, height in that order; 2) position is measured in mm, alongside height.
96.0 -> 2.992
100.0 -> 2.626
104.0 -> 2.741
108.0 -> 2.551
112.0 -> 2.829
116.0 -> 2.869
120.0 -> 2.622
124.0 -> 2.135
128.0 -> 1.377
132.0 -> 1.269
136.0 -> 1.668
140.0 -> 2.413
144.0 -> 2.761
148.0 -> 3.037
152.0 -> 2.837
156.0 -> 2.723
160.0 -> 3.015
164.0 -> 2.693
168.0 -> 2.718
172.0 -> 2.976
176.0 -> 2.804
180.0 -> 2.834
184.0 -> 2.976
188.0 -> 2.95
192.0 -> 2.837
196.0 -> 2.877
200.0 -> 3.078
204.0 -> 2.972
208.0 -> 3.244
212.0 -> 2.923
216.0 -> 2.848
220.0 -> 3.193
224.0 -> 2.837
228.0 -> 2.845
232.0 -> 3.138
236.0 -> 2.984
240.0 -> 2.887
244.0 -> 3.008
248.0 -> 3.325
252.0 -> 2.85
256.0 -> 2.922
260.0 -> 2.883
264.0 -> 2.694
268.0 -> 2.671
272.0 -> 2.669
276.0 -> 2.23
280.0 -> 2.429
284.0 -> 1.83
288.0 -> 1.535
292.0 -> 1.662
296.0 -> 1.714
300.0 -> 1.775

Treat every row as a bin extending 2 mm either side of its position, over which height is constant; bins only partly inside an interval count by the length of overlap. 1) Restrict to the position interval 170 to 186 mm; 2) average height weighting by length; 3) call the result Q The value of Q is 2.9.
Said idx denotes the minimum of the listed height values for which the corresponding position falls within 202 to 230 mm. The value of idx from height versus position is 2.837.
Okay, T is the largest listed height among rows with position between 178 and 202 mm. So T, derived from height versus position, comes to 3.078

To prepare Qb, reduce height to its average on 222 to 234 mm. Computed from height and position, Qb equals 2.94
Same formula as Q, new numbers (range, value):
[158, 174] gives 2.85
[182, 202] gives 2.94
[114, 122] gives 2.75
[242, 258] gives 3.03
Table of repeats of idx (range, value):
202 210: 2.972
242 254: 2.85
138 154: 2.413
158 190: 2.693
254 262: 2.883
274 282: 2.23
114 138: 1.269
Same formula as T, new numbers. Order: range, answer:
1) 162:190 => 2.976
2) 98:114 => 2.829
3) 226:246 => 3.138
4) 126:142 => 2.413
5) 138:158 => 3.037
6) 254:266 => 2.922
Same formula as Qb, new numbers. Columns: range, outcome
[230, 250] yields 3.07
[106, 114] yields 2.69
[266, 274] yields 2.67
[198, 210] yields 3.1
